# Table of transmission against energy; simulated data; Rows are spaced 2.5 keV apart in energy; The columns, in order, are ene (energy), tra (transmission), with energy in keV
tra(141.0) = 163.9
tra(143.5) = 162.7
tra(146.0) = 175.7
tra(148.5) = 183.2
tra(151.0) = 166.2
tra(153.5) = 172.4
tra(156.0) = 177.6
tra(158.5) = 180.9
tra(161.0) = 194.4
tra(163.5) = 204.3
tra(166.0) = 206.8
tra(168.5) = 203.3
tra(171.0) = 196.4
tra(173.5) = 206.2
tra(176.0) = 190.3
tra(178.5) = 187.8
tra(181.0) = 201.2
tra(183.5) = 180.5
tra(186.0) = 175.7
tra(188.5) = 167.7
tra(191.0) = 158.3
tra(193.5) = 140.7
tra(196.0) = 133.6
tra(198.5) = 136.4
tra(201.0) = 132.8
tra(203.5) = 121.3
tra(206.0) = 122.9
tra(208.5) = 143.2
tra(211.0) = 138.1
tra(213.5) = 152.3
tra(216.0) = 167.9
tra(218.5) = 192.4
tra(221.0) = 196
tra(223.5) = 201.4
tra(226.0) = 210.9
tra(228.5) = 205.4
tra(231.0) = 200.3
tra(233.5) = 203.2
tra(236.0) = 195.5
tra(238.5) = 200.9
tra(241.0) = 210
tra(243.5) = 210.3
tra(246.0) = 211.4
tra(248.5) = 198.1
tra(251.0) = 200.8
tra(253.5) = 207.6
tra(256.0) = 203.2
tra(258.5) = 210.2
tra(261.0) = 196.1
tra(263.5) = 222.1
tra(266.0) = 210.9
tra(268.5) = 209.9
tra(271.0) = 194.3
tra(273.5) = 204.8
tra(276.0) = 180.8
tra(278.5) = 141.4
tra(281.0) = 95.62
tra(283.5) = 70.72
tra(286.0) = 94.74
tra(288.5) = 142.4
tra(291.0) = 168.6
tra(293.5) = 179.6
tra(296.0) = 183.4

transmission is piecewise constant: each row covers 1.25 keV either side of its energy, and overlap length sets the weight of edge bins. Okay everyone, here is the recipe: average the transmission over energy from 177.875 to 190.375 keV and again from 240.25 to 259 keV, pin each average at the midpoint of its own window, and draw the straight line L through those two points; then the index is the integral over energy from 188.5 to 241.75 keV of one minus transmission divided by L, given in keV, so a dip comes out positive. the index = 6.72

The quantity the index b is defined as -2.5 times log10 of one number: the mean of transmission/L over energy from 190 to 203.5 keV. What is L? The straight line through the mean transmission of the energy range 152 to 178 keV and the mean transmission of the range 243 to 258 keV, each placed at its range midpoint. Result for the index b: 0.39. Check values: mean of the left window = 193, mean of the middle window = 138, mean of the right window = 205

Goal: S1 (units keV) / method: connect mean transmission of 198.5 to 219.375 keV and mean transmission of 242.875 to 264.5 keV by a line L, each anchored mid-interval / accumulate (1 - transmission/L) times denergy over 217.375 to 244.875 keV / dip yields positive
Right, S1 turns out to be -4.3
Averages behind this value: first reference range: 145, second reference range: 206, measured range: 202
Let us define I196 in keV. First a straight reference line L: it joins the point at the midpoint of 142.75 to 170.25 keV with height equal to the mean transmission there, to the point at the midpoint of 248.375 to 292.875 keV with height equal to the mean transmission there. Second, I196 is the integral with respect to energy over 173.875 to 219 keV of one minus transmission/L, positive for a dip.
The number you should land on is 5.7 keV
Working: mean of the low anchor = 185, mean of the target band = 158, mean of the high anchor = 175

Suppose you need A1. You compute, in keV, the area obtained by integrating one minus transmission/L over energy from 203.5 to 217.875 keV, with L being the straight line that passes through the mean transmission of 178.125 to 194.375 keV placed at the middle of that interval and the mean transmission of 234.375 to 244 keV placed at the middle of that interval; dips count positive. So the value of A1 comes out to 3.3 keV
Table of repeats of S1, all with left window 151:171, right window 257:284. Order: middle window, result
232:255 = -2.81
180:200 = 2.82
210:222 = 0.99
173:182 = -0.33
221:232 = -1.20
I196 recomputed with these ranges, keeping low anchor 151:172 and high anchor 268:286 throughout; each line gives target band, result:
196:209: 3.3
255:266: -3.7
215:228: -2.0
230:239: -1.9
